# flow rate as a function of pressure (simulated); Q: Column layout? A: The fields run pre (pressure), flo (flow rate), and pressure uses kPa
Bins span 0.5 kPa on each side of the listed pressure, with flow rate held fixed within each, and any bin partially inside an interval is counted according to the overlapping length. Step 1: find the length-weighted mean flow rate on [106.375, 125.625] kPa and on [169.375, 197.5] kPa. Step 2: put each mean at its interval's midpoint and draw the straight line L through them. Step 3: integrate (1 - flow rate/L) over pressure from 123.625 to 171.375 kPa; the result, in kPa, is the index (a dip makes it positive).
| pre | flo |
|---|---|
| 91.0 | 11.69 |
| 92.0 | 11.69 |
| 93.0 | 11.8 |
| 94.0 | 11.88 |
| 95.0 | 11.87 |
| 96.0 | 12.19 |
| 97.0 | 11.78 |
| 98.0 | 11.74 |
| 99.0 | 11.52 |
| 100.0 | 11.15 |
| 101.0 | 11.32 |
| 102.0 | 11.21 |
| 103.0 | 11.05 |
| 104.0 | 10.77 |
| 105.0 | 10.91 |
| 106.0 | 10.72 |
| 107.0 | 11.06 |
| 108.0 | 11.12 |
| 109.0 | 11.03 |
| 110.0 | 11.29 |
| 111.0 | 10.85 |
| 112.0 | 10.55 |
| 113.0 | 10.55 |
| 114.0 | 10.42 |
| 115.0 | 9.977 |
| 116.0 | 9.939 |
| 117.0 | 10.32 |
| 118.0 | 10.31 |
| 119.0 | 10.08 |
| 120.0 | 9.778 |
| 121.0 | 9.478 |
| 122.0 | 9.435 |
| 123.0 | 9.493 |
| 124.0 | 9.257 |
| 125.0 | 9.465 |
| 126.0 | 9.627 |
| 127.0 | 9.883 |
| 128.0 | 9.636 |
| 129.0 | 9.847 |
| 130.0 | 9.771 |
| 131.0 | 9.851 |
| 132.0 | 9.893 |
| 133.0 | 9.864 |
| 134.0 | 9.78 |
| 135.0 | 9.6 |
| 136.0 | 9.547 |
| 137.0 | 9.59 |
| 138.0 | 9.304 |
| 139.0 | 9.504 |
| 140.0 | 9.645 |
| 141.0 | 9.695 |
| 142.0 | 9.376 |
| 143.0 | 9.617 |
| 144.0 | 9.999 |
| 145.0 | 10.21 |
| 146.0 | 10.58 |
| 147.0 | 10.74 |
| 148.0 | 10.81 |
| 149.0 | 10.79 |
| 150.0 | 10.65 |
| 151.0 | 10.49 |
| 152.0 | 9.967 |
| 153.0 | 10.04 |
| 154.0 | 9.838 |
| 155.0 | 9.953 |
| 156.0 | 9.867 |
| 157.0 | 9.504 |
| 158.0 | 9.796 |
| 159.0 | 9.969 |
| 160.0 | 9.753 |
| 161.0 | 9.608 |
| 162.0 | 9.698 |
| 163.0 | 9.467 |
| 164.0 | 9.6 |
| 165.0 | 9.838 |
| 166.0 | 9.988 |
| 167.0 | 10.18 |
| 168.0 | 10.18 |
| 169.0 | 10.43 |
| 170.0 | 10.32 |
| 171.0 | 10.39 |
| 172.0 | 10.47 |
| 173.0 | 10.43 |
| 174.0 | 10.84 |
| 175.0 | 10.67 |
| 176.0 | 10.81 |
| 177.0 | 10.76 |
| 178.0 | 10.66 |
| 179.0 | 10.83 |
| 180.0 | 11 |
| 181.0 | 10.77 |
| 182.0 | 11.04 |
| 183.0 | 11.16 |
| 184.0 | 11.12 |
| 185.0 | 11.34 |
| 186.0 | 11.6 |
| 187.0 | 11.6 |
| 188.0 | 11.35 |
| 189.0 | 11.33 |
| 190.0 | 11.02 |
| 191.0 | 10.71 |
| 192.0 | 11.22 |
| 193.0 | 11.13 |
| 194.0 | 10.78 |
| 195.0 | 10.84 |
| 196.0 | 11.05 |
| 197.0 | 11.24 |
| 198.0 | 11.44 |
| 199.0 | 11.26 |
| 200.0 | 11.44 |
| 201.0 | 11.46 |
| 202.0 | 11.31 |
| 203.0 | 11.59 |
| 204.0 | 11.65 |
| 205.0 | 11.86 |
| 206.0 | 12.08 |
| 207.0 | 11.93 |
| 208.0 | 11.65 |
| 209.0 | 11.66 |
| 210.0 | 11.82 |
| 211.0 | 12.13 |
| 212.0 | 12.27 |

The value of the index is 3.0 kPa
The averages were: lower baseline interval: 10.2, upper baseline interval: 10.9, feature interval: 9.9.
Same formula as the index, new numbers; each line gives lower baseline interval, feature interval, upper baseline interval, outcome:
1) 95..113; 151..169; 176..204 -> 2.09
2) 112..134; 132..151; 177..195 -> 0.47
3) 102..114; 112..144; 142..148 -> 2.27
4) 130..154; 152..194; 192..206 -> 0.90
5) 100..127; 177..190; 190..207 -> 0.04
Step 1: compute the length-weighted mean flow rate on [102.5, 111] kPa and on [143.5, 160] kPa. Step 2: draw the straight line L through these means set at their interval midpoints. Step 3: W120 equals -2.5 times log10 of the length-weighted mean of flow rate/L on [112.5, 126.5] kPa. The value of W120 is 0.09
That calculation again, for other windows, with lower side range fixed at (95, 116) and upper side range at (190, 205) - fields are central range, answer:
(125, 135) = 0.14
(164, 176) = 0.09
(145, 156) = 0.08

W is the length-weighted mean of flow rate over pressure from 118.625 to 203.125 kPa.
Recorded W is 10.3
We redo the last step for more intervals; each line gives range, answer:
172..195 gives 11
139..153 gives 10.2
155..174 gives 9.99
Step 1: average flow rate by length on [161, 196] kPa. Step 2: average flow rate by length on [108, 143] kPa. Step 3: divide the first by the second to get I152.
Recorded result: 1.08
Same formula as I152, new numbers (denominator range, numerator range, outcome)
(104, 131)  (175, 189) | 1.09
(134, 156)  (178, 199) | 1.11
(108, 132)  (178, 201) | 1.11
